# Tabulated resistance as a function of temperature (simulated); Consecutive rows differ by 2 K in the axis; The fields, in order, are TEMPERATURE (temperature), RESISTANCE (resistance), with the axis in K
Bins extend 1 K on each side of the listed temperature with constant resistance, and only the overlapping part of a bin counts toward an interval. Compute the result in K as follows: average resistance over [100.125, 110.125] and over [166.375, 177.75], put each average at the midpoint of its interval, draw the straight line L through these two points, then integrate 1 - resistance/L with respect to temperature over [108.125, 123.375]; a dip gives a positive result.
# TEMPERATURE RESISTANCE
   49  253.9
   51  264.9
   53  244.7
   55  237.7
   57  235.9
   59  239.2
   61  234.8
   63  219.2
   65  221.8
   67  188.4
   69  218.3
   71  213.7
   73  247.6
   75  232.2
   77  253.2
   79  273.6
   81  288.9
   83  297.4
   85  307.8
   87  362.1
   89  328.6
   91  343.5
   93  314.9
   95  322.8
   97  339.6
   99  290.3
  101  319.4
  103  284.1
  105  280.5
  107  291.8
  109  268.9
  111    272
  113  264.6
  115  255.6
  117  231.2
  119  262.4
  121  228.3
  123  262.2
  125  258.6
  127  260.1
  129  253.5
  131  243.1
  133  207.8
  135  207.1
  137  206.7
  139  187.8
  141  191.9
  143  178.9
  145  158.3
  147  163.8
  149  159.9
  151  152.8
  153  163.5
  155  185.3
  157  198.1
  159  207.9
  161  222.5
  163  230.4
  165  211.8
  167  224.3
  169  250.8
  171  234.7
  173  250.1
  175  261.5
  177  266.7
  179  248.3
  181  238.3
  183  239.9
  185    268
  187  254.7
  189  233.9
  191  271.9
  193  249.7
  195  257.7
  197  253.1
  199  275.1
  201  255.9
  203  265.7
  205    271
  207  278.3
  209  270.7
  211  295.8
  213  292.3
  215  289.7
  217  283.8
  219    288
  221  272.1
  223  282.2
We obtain 1.4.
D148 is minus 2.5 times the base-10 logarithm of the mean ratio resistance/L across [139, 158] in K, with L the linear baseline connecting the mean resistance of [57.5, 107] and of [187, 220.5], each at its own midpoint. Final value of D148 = 0.49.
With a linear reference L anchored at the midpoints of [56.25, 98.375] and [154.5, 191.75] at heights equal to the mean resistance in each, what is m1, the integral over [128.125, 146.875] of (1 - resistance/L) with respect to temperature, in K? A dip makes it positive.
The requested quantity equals 3.6 K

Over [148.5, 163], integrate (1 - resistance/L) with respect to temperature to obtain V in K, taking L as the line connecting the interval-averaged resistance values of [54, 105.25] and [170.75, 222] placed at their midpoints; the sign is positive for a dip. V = 4.3 K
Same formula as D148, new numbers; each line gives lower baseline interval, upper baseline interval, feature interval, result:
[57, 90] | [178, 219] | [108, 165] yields 0.20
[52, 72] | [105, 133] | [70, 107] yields -0.22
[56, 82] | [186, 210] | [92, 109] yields -0.24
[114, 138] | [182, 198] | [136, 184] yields 0.18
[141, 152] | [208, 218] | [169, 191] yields -0.11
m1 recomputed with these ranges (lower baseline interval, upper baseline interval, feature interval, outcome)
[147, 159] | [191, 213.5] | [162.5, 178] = -2.5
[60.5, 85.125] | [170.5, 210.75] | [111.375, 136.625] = 0.6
